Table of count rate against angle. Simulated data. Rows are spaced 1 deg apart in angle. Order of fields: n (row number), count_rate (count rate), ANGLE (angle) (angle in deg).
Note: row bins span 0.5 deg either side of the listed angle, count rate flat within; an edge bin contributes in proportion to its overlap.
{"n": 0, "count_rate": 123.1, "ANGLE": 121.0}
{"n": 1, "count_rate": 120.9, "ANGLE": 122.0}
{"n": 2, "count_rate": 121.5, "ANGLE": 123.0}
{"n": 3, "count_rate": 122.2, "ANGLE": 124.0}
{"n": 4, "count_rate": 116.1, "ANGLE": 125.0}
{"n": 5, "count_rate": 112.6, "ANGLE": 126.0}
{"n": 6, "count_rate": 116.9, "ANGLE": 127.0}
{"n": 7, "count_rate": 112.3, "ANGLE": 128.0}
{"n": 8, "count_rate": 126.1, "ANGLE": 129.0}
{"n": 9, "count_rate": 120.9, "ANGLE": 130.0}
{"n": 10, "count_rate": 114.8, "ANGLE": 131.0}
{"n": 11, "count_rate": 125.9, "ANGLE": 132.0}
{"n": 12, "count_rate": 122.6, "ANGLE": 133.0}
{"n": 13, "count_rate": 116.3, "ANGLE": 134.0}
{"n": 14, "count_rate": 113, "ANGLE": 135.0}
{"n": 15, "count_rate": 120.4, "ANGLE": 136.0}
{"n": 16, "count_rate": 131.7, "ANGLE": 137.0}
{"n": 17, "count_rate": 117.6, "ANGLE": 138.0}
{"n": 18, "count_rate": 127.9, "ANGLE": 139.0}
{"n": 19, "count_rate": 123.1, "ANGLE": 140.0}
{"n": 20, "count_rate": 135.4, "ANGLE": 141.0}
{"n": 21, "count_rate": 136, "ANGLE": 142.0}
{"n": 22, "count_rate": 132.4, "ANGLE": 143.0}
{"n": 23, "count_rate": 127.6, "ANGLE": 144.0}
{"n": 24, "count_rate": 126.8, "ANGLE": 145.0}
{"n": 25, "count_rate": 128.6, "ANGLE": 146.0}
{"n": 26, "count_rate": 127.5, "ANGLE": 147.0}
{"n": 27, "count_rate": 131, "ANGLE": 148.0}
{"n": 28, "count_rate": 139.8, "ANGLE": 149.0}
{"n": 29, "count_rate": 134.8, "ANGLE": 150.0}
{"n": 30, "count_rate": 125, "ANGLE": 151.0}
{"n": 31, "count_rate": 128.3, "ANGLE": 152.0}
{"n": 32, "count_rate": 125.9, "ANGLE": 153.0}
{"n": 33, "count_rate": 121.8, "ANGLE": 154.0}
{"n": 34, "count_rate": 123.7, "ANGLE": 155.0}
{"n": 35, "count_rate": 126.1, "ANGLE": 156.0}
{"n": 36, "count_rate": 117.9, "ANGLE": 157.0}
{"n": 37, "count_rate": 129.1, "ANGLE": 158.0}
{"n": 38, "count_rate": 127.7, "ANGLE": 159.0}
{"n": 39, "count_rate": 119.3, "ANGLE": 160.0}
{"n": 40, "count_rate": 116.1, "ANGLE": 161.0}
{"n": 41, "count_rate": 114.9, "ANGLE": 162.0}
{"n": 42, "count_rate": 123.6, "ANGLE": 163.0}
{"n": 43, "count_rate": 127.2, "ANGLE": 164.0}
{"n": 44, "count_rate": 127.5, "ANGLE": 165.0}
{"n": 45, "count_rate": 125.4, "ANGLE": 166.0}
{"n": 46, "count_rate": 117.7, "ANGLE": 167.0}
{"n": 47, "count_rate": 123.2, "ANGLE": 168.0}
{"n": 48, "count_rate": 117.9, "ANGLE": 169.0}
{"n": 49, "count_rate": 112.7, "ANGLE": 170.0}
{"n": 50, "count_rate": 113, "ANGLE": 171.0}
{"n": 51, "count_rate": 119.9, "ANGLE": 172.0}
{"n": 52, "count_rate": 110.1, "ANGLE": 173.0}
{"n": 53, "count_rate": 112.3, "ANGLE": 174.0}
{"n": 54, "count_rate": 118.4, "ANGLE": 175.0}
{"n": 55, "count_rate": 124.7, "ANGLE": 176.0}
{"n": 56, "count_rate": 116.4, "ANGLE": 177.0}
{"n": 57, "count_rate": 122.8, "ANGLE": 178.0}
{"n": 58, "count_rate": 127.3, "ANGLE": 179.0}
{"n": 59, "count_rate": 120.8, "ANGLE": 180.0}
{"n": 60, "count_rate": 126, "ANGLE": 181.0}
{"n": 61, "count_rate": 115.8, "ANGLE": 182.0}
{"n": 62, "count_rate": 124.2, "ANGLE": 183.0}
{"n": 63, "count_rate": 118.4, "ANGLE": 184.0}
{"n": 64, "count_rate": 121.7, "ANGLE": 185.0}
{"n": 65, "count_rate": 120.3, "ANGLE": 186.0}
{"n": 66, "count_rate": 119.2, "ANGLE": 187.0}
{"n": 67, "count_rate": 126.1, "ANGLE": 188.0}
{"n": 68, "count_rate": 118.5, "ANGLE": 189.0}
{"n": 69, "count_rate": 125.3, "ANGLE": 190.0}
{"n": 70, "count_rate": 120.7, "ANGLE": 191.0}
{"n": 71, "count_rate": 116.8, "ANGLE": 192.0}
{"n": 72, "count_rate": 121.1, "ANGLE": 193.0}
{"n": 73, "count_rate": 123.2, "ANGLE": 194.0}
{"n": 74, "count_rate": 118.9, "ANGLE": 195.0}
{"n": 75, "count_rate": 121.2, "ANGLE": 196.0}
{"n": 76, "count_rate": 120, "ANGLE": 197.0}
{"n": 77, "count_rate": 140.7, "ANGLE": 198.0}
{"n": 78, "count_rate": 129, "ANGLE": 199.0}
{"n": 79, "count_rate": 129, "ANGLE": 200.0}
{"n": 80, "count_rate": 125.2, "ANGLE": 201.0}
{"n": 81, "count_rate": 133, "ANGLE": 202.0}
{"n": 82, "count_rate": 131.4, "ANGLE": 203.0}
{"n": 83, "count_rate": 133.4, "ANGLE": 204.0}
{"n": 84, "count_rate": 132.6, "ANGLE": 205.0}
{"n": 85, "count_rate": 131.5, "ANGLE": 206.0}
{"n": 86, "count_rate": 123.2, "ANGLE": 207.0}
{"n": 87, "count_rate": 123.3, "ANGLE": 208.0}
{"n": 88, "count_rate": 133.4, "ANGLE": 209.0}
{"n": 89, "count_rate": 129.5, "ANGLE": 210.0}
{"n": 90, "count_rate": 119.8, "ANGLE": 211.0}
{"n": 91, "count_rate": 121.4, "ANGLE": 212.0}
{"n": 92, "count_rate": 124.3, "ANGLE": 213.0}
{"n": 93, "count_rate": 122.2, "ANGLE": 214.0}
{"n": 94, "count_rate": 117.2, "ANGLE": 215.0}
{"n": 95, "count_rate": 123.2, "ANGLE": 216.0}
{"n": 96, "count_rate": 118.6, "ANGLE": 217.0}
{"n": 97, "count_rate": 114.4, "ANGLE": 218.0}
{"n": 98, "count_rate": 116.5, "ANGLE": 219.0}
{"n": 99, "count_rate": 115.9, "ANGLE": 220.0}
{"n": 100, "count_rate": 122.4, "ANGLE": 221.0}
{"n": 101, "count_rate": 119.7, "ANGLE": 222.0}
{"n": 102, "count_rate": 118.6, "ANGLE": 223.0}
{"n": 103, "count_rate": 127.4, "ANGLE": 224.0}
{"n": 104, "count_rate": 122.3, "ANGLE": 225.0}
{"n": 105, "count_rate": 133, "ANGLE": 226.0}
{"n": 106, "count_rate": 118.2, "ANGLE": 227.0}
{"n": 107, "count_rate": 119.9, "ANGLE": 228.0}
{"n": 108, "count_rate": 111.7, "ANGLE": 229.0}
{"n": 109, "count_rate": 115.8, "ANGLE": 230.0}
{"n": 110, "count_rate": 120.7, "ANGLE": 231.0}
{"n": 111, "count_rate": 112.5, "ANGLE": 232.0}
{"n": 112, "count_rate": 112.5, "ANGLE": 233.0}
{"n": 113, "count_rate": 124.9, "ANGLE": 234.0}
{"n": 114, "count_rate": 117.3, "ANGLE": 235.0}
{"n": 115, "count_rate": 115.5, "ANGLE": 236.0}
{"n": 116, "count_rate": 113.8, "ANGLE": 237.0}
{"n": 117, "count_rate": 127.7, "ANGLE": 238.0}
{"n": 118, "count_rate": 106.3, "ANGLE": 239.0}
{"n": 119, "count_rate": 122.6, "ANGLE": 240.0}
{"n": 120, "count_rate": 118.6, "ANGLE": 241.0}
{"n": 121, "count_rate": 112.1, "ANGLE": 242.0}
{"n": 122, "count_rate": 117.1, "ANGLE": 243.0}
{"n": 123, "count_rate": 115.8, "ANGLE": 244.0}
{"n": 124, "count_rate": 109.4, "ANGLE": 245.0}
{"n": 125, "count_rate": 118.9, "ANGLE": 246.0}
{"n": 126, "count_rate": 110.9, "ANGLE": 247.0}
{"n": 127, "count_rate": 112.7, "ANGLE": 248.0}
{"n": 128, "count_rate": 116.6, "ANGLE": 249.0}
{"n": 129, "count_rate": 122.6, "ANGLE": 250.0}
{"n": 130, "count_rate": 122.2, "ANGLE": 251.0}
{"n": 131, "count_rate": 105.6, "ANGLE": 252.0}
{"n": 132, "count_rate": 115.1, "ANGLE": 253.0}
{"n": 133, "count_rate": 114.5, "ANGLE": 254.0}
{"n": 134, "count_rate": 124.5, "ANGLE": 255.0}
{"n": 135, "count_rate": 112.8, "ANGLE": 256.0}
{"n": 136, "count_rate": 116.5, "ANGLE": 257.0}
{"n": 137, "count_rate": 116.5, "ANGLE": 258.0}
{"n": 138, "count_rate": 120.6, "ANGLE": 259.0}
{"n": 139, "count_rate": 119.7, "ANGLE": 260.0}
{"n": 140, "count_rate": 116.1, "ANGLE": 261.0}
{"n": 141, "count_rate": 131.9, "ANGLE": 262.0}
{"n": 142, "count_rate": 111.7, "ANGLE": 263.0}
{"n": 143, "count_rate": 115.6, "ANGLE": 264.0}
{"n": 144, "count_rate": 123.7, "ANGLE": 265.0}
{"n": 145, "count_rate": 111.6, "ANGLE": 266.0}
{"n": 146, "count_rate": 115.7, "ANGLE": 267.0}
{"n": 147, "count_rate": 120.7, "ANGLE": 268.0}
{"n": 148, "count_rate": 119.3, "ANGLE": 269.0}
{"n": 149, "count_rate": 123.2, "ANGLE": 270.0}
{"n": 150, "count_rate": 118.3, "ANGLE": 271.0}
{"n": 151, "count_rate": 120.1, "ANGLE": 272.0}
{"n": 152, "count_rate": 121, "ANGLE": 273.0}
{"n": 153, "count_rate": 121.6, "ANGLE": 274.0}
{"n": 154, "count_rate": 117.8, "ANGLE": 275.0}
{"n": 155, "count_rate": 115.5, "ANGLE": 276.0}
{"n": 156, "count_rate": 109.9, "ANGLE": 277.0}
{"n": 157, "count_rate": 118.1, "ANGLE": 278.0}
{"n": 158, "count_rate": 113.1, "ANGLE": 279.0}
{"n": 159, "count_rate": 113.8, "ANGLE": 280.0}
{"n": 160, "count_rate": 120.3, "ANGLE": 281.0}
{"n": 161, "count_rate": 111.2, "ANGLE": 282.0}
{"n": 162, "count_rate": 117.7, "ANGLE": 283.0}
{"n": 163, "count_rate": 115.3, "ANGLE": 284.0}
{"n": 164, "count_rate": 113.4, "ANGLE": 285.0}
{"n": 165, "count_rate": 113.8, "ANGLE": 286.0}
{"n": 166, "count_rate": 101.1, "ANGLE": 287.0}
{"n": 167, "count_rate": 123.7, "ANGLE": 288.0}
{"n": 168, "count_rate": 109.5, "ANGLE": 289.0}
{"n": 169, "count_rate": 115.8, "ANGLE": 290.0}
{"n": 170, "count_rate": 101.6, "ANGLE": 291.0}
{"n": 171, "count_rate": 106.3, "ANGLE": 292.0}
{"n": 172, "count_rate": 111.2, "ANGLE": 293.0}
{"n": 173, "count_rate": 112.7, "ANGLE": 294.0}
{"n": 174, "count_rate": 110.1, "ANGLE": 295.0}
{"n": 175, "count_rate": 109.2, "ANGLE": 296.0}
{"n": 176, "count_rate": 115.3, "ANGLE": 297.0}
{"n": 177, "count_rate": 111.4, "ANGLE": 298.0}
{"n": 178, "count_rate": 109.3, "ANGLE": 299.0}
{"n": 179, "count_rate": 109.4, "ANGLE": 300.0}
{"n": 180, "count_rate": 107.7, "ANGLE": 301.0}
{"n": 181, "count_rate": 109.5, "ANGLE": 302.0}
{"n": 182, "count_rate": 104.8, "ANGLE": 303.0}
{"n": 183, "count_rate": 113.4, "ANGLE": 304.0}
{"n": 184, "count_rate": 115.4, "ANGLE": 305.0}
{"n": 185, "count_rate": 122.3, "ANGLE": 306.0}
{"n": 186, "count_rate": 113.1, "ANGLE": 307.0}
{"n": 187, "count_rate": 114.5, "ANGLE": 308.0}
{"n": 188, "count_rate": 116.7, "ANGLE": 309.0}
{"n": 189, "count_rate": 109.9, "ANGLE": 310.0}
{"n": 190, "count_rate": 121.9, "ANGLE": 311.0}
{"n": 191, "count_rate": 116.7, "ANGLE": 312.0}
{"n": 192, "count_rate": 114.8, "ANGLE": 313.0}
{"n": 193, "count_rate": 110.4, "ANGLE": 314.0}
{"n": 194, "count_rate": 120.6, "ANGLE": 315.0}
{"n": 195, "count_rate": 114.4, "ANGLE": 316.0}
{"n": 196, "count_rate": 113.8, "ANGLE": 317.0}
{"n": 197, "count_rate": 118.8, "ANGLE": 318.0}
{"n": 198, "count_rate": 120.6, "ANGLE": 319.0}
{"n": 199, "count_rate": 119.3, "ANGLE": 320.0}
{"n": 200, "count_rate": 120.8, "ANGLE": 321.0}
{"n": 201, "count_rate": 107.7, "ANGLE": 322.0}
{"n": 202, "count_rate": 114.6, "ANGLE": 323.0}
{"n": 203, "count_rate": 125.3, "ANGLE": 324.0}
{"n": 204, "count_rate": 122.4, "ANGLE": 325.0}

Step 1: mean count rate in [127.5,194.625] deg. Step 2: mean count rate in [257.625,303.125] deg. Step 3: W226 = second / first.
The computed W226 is 0.9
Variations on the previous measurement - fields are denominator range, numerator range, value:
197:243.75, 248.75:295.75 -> 0.95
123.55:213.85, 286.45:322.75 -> 0.92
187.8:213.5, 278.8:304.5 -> 0.89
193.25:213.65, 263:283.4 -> 0.92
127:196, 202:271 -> 0.97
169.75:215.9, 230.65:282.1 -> 0.95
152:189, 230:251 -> 0.96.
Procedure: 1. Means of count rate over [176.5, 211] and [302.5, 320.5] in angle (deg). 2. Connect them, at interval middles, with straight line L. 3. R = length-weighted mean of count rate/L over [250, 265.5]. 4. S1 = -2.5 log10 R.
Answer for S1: 0.02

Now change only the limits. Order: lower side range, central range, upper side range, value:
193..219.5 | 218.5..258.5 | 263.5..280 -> 0.04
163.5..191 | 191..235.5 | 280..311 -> -0.04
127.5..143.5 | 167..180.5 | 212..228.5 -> 0.04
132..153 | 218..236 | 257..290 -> 0.01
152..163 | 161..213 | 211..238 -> -0.02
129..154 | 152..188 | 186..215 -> 0.04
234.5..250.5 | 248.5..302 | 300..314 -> 0.00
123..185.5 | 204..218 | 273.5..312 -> -0.05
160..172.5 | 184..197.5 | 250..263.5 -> -0.01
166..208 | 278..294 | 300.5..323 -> 0.04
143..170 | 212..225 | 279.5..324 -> 0.00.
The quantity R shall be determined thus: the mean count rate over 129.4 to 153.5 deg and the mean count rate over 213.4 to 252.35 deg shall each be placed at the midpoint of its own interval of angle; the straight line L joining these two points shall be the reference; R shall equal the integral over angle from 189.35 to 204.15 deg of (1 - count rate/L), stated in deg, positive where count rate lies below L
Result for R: -0.55 deg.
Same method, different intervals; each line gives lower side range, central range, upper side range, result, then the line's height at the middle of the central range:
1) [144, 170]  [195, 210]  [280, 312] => -1.0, 121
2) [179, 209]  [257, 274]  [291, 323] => -0.2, 118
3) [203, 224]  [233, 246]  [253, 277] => 0.4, 121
